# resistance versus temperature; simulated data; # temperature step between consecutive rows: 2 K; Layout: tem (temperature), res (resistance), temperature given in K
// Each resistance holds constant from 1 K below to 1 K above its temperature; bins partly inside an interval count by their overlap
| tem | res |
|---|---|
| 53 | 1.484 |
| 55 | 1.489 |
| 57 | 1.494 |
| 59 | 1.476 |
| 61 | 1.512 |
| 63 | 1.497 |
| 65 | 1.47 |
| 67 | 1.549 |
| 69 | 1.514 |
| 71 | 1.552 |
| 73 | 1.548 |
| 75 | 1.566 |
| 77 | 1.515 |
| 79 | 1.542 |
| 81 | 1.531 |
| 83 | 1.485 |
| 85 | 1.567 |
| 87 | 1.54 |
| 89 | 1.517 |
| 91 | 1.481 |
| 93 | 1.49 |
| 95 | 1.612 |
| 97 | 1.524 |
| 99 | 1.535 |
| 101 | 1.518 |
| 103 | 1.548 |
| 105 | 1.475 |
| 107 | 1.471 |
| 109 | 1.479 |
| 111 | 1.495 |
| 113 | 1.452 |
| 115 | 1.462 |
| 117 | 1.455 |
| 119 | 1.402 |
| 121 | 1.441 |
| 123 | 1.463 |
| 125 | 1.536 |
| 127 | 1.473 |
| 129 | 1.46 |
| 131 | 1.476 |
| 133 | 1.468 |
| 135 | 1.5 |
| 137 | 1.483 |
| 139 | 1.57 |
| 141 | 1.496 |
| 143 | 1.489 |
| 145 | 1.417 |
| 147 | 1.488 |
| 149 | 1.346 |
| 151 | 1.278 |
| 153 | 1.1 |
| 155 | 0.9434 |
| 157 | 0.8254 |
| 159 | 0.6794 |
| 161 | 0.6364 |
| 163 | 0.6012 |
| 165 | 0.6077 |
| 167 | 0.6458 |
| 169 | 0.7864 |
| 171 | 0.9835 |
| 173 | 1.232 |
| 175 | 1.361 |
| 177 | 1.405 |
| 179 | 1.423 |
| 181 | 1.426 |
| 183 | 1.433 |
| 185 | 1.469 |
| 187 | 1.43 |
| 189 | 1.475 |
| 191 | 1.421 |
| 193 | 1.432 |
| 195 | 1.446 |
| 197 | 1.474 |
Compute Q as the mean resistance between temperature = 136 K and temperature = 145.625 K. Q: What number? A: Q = 1.49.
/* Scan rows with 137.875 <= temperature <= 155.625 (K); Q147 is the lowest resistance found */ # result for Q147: 0.9434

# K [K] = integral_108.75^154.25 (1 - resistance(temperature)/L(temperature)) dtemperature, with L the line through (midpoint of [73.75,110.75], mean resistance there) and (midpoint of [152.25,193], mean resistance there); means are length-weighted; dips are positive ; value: -4.3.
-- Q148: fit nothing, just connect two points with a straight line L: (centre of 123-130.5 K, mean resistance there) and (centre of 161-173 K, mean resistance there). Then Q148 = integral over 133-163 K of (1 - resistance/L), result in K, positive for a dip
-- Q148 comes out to -2.6 K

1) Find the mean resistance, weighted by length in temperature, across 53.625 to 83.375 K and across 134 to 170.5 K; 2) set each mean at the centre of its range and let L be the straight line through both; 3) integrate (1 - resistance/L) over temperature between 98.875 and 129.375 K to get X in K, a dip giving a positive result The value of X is -4.43 K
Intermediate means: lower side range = 1.52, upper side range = 1.1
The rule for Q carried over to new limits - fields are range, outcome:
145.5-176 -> 0.975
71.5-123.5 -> 1.51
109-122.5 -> 1.45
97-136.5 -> 1.48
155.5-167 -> 0.68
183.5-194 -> 1.44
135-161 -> 1.24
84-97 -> 1.53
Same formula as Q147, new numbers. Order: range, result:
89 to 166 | 0.6012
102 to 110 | 1.471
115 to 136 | 1.402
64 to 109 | 1.47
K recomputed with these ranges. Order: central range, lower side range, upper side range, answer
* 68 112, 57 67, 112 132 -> -1.28 K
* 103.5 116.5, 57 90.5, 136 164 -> -1.16 K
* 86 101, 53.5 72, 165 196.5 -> -0.86 K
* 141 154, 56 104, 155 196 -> -1.21 K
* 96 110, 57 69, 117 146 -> -0.19 K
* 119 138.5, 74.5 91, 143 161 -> -3.34 K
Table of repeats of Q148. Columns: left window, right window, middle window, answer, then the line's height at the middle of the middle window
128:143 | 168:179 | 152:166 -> 5.73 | 1.3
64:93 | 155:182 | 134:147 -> -3.99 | 1.14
